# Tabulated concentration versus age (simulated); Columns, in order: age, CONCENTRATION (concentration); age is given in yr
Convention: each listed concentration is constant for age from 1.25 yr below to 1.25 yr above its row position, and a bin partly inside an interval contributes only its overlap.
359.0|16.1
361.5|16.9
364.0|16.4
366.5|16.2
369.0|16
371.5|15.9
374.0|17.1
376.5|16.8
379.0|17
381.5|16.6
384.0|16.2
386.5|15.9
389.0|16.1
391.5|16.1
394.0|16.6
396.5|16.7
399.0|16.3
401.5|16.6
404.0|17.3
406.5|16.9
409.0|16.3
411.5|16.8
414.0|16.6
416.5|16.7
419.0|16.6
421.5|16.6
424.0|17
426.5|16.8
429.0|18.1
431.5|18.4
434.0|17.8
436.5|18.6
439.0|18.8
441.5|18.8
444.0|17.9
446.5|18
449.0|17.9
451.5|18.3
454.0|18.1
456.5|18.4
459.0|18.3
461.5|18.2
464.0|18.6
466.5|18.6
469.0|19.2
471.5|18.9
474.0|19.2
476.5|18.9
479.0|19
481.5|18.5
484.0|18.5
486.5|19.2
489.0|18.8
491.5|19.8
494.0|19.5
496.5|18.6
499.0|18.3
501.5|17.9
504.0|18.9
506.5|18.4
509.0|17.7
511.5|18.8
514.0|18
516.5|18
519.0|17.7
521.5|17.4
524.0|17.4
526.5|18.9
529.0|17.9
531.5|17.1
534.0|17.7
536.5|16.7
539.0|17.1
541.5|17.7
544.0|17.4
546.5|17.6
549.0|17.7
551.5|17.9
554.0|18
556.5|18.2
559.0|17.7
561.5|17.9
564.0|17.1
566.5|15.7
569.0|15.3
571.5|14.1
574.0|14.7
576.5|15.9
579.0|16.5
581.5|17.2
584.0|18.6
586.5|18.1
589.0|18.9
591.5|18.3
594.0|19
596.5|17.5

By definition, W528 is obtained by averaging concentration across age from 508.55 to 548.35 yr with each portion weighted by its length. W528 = 17.7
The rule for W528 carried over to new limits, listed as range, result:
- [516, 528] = 17.9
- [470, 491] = 18.9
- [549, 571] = 17.1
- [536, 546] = 17.3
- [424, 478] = 18.3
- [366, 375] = 16.3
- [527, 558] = 17.6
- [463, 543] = 18.3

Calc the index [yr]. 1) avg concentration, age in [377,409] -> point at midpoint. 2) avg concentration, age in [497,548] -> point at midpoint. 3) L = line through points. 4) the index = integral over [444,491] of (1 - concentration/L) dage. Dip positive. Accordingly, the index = -3.6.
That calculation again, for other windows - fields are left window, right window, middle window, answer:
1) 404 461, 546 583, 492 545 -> -2.86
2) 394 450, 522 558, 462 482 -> -1.59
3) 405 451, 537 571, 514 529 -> -0.51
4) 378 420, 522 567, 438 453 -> -1.25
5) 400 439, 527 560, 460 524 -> -4.11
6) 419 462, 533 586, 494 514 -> -1.12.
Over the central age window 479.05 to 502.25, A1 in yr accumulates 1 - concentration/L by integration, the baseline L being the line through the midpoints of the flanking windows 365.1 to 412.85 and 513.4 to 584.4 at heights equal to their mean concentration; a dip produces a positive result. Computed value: -2.6 yr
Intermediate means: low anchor 16.5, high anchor 17.2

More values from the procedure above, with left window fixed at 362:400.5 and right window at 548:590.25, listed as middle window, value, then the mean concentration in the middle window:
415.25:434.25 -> -0.77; 17.2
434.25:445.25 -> -1.23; 18.5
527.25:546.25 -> -0.57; 17.4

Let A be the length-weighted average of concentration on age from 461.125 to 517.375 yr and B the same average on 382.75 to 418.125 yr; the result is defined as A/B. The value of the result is 1.1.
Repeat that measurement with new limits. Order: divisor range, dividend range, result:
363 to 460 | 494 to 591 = 1.02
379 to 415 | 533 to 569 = 1.05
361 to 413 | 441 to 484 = 1.12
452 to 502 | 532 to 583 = 0.90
